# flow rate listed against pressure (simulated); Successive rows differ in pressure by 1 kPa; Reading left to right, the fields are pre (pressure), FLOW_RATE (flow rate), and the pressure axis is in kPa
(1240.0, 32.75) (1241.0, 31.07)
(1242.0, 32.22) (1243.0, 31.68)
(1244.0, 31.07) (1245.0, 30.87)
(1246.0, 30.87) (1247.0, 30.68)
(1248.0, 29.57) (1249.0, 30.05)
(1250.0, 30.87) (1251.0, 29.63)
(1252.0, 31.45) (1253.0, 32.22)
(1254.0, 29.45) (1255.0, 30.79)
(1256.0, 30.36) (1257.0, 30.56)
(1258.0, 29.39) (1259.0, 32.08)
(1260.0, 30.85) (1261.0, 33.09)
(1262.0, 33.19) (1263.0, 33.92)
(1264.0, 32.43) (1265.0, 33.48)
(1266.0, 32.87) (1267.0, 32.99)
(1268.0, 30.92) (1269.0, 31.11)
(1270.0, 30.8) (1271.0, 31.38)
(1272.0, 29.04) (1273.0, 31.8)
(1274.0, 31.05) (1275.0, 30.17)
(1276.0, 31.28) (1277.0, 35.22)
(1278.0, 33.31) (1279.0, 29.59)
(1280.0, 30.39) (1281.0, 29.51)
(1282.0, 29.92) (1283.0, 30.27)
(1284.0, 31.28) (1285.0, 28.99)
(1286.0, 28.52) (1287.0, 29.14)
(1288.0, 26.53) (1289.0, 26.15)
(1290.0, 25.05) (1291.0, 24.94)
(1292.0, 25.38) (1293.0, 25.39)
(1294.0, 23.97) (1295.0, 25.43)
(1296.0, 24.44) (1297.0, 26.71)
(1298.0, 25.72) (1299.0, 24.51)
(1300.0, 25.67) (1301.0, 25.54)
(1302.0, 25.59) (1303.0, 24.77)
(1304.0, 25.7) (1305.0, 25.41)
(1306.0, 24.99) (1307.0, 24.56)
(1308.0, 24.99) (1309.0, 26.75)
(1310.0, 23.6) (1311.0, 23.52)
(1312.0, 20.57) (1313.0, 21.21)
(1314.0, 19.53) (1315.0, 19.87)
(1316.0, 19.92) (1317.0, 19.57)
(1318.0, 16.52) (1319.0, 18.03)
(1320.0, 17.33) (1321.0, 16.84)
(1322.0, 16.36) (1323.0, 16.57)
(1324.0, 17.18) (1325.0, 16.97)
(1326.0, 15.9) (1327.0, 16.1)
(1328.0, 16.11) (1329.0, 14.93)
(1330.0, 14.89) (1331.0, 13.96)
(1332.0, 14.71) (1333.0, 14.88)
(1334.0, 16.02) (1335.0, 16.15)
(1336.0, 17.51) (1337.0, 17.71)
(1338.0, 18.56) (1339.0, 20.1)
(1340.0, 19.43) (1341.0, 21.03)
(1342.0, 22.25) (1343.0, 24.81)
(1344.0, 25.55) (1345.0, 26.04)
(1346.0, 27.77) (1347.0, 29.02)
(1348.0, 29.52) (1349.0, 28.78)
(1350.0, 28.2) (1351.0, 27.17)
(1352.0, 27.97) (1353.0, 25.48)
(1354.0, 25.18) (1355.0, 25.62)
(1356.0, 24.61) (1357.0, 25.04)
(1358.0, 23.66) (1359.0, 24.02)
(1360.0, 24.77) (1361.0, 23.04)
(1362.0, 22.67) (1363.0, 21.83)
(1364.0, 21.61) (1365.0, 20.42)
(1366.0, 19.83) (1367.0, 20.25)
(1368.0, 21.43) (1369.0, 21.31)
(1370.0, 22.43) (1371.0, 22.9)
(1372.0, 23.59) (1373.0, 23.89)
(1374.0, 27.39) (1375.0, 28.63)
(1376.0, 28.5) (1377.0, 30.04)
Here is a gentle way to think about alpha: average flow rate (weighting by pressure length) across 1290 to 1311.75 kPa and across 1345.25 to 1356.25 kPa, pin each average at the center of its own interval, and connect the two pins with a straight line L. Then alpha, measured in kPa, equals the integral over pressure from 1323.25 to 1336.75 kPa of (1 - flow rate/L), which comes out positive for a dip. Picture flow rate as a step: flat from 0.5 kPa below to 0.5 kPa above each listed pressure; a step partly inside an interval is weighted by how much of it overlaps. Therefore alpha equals 5.4 kPa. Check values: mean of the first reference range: 25.1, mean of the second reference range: 27.2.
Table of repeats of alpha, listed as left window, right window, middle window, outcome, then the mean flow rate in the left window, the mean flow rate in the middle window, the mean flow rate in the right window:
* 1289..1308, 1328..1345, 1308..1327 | 2.28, 25.2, 19.3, 18.4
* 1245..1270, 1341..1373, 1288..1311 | 2.56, 31.3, 25.2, 24.4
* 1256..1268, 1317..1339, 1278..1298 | -1.19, 32.1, 27.6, 16.5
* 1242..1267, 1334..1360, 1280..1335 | 9.95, 31.4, 22.4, 23.9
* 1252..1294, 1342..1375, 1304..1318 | 2.64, 30.3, 22.5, 24.6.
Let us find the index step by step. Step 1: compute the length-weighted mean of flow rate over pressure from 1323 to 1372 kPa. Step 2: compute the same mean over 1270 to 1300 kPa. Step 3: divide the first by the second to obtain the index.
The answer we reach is 0.8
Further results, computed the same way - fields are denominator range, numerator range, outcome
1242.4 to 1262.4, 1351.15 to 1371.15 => 0.75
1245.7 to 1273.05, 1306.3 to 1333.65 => 0.59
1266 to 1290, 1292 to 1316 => 0.80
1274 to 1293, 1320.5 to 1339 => 0.56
